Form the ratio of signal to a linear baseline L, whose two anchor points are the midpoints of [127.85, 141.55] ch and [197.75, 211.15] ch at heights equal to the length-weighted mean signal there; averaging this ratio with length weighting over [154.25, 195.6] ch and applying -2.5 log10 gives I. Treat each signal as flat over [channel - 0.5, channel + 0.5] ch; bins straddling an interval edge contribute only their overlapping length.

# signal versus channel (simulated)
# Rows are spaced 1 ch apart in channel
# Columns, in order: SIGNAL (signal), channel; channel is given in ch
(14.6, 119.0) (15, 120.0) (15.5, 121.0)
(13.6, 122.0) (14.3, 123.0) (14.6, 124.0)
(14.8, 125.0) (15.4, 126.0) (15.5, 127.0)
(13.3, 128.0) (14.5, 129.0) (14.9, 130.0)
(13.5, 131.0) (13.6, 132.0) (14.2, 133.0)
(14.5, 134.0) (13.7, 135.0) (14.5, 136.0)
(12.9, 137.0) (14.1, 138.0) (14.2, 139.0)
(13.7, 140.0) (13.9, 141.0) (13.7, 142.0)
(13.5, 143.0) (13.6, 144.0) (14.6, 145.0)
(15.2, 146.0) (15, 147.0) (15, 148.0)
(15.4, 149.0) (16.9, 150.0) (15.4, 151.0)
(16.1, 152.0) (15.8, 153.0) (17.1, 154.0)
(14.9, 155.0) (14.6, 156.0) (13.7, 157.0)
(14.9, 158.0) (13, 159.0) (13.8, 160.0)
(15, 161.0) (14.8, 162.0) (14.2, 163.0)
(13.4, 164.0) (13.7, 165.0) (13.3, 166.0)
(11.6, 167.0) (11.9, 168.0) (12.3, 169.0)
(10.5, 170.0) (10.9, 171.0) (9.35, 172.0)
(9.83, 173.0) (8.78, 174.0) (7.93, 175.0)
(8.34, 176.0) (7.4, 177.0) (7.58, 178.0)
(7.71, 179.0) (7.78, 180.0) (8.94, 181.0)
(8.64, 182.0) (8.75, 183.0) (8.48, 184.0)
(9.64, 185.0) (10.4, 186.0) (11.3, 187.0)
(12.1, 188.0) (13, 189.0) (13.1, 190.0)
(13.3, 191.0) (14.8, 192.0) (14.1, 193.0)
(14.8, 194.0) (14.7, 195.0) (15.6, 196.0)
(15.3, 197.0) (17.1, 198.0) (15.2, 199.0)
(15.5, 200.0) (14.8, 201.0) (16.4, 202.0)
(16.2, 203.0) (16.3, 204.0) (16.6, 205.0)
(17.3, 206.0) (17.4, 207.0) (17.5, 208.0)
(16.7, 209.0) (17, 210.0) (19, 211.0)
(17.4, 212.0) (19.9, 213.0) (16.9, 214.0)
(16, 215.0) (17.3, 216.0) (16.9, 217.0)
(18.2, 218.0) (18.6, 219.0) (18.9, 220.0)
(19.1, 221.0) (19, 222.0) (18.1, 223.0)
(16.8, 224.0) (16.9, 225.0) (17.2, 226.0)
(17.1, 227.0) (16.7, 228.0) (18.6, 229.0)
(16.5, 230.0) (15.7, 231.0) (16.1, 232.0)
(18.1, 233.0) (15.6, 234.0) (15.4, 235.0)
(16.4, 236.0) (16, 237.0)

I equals 0.30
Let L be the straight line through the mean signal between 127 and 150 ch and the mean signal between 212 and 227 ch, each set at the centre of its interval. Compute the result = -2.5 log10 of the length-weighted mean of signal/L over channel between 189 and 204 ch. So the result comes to 0.121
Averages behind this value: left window 14.2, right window 17.8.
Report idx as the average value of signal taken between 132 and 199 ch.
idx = 12.9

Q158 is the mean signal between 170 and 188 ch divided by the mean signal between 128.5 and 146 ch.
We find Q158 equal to 0.6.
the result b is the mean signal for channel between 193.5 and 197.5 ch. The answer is 15.1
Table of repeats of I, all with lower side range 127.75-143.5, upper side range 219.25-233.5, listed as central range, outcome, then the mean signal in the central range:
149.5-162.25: -0.03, 15.1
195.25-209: 0.02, 16.2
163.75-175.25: 0.34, 11.1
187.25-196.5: 0.17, 13.9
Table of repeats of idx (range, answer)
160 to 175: 12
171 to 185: 8.56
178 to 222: 14.7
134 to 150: 14.3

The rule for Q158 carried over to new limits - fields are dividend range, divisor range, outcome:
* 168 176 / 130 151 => 0.70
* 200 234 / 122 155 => 1.18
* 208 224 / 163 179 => 1.71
